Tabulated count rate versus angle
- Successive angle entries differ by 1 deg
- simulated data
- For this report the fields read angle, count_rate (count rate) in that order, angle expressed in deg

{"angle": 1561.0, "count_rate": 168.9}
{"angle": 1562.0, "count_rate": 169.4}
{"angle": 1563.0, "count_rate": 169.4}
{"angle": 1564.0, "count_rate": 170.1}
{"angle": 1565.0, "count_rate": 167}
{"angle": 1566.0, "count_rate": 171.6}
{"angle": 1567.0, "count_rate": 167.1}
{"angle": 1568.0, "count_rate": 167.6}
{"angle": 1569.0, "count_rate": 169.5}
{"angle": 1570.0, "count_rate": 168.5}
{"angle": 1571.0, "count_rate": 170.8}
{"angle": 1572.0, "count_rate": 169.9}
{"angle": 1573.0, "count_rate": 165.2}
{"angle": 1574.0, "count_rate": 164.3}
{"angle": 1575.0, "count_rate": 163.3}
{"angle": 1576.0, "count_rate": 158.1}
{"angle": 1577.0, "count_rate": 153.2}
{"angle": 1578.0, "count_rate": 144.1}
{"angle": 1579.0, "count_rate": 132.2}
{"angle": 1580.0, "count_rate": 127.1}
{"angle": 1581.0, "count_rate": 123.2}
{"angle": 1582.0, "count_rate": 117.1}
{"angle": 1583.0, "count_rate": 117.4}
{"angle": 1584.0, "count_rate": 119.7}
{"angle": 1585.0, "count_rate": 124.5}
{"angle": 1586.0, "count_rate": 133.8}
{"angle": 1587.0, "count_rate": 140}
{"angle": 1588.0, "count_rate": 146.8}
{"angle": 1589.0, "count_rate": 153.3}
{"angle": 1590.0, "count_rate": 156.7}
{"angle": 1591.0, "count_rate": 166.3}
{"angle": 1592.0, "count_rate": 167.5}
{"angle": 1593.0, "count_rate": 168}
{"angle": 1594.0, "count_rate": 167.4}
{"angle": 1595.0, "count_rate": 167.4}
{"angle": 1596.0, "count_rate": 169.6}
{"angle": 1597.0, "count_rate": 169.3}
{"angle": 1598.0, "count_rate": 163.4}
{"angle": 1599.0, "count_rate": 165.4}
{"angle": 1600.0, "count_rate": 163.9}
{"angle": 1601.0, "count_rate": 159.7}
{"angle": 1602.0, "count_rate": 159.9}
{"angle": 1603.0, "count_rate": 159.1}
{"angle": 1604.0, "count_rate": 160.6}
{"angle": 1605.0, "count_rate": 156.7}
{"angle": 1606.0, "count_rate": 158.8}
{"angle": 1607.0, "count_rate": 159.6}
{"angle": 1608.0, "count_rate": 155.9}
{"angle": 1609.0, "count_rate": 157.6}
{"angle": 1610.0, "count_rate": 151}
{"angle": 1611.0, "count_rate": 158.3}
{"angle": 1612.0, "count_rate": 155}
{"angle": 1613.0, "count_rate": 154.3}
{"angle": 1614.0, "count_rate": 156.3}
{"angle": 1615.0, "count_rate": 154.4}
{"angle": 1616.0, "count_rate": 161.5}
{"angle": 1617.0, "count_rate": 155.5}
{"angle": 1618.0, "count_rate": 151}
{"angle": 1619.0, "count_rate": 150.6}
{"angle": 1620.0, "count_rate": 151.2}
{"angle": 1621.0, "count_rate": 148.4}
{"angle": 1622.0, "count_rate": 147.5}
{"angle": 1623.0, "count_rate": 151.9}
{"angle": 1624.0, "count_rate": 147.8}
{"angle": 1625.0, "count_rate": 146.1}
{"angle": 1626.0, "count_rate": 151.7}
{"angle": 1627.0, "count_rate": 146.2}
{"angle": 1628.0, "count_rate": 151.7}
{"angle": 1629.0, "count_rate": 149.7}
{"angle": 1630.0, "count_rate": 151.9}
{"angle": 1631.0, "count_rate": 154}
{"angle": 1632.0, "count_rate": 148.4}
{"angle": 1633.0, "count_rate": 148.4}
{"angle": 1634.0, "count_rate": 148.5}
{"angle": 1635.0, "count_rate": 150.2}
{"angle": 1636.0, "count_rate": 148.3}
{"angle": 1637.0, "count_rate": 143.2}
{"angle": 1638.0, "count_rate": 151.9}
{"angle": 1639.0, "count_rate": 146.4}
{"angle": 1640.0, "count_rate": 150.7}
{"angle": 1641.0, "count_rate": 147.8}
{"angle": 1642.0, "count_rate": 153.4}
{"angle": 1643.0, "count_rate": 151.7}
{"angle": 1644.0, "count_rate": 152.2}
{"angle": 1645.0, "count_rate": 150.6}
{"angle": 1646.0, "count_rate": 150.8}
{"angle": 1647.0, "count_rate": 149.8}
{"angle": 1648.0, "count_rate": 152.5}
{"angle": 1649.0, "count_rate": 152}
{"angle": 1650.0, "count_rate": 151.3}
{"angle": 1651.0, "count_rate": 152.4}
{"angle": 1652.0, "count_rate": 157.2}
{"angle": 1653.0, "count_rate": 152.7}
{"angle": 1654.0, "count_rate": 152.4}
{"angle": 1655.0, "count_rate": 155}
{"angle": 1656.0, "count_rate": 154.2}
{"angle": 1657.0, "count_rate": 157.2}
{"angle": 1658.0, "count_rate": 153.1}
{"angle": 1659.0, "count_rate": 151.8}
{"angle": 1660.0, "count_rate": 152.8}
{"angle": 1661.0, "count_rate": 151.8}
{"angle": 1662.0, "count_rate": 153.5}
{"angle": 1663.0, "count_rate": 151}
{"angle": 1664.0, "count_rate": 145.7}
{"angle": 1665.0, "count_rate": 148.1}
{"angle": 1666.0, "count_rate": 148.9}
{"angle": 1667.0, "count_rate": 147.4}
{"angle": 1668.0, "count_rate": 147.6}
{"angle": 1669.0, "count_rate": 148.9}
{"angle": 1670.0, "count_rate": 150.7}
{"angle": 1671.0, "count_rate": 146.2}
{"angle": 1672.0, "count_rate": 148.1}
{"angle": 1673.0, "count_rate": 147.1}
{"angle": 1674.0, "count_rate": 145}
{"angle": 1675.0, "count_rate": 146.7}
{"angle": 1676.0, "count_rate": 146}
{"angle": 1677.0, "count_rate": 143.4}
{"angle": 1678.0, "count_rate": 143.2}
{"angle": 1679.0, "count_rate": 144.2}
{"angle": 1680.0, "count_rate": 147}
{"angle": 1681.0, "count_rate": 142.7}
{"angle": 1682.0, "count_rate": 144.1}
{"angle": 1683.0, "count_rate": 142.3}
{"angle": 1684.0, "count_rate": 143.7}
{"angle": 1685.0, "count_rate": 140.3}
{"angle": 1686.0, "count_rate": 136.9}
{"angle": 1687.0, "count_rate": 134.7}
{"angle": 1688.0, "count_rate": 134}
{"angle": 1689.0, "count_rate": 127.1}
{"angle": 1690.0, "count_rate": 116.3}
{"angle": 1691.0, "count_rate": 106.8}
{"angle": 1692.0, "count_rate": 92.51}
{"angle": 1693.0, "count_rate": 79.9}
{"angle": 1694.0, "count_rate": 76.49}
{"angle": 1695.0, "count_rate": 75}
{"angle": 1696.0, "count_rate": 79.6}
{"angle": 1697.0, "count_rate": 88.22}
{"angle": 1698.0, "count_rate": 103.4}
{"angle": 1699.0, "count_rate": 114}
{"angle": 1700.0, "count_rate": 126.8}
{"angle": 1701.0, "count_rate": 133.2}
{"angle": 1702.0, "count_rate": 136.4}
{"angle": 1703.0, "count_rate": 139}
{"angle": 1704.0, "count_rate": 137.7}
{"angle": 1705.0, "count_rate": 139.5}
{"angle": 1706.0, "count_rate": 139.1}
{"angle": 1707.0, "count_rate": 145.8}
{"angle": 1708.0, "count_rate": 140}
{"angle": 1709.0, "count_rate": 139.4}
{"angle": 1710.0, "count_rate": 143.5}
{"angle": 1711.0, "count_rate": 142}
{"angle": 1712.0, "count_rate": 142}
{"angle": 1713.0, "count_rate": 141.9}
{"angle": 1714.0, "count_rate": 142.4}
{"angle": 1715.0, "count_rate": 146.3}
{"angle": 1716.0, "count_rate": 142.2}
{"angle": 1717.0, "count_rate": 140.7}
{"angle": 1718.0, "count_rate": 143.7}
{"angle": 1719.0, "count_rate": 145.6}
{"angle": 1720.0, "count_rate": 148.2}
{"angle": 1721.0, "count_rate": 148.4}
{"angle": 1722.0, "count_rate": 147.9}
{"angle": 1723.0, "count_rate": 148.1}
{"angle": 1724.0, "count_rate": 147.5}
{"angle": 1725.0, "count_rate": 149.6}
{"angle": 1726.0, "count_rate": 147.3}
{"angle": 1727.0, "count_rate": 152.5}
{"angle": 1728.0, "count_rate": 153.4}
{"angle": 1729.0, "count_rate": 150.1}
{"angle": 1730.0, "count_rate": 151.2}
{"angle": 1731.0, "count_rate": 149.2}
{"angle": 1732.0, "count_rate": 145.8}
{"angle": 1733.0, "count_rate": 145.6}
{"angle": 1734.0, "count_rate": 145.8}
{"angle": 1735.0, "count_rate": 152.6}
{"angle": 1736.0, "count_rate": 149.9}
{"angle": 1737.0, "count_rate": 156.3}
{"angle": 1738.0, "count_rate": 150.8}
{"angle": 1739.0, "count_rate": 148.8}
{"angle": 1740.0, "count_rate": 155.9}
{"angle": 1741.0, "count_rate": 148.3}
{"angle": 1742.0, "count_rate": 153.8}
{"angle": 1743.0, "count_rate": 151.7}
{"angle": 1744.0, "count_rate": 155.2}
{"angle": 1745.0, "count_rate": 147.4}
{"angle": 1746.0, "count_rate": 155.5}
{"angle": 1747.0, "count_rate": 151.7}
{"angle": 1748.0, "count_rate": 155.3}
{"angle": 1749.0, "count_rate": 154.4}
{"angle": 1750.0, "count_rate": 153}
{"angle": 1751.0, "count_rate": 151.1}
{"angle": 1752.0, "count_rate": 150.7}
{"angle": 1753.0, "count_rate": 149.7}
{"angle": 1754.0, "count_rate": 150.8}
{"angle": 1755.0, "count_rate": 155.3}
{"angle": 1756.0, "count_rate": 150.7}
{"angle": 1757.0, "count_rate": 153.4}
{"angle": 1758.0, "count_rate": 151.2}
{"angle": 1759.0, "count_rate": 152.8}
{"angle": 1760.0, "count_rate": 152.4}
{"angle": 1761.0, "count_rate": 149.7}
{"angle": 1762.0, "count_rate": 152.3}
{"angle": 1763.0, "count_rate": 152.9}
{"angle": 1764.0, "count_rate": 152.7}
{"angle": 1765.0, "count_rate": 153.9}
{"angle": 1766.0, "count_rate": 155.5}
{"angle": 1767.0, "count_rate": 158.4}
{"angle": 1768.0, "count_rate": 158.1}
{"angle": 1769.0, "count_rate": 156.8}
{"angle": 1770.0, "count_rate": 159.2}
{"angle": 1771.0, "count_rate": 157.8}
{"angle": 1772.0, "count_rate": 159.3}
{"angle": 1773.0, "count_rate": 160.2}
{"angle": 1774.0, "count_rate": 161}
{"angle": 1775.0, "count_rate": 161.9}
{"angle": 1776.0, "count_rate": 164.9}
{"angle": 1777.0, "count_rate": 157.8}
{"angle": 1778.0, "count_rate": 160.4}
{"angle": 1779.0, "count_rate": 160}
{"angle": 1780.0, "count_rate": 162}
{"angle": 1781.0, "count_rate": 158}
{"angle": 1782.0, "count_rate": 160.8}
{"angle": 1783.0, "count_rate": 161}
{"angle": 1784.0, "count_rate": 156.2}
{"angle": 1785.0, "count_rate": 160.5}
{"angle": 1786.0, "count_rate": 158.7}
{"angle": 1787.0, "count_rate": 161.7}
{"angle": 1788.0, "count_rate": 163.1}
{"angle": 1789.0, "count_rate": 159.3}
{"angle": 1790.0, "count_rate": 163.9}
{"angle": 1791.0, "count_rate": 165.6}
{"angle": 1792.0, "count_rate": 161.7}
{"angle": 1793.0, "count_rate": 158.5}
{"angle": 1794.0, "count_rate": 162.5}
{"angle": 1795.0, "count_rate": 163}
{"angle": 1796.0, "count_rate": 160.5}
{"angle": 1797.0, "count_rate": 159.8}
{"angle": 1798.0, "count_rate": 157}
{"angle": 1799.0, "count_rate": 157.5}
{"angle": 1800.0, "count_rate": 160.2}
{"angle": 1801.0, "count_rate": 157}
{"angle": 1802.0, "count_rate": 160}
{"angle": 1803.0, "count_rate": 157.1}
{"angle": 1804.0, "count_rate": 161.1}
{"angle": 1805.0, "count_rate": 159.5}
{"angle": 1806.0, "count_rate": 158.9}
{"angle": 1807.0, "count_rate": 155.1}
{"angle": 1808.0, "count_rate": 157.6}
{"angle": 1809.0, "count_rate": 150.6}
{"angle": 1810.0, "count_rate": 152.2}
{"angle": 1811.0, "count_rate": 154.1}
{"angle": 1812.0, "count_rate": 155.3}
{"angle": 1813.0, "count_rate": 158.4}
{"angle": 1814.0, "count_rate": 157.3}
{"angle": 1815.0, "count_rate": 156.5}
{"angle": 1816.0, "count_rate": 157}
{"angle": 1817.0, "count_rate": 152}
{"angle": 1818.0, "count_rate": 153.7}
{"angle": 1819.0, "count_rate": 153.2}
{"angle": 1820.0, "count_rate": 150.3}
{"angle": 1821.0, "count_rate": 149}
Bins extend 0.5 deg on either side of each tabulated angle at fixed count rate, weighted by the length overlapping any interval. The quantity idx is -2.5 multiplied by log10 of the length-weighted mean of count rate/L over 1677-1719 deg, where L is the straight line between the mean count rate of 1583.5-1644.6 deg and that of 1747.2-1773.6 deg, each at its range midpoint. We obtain 0.191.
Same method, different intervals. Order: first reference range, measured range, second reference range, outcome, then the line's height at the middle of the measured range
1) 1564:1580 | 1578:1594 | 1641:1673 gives 0.14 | 160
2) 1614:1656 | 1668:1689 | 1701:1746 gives 0.04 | 149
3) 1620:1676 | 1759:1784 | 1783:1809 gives 0.00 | 158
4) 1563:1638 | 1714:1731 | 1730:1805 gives 0.06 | 155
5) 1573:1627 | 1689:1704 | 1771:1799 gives 0.42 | 157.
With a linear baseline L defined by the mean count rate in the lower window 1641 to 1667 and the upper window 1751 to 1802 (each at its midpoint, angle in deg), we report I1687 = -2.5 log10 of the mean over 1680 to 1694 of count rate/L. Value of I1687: 0.221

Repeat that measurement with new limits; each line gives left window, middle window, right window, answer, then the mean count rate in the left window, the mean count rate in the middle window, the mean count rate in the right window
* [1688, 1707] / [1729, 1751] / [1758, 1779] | -0.09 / 113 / 151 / 157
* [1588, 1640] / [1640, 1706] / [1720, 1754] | 0.11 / 156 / 138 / 151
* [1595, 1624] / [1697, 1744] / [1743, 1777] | 0.09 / 157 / 144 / 155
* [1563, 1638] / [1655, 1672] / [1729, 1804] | 0.03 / 154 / 151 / 156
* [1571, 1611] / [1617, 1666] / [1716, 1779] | 0.01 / 153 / 151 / 152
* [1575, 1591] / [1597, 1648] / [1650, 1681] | -0.07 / 138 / 153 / 150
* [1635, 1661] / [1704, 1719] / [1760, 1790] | 0.10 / 152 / 142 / 158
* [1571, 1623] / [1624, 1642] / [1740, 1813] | 0.03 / 153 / 149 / 157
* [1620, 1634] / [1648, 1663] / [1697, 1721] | -0.06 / 150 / 153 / 137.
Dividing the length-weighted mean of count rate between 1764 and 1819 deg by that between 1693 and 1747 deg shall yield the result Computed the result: 1.14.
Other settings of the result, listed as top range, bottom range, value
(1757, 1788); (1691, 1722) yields 1.24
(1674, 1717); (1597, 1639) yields 0.84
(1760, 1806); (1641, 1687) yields 1.07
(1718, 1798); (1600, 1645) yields 1.01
